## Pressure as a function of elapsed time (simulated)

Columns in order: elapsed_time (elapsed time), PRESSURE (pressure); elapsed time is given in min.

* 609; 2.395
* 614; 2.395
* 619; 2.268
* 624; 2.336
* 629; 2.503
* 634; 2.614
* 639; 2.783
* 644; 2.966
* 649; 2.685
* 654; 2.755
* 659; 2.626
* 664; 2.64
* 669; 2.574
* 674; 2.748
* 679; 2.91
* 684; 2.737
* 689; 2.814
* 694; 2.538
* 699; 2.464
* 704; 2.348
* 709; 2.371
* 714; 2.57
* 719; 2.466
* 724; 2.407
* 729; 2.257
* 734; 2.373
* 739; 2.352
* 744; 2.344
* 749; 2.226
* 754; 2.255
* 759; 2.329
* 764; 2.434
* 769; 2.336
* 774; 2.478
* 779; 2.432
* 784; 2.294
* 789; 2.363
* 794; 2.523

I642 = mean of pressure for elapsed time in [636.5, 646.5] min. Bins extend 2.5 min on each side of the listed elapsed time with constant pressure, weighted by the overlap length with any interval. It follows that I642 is 2.87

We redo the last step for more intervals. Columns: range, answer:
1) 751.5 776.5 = 2.37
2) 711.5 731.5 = 2.42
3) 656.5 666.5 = 2.63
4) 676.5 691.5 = 2.82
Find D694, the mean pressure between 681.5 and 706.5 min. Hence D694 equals 2.58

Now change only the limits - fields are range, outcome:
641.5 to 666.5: 2.73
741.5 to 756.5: 2.27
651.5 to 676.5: 2.67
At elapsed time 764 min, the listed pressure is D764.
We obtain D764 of 2.434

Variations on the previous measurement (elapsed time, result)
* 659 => 2.626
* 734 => 2.373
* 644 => 2.966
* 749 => 2.226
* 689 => 2.814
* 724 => 2.407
